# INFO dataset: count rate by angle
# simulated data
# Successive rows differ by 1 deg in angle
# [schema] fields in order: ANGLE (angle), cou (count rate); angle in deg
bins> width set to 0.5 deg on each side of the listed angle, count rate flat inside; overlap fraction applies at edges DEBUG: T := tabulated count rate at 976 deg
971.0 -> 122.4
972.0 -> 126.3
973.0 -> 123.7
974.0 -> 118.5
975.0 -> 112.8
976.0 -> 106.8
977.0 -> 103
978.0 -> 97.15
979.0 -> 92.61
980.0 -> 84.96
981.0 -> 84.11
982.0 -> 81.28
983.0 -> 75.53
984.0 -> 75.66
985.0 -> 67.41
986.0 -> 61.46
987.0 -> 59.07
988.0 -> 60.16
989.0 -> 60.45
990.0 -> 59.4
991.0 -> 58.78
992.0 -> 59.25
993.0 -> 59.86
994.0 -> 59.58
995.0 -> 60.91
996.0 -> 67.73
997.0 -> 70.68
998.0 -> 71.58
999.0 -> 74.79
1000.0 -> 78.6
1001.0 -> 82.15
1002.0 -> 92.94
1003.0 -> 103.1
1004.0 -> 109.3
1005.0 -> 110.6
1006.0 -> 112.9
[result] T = 106.8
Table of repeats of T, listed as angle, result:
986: 61.46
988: 60.16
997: 70.68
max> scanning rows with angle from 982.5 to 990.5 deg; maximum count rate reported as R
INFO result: 75.66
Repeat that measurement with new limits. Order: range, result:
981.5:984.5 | 81.28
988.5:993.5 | 60.45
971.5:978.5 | 126.3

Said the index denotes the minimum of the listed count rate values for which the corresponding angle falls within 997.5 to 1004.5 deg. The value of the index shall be 71.58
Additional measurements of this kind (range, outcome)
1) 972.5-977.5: 103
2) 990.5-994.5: 58.78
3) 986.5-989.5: 59.07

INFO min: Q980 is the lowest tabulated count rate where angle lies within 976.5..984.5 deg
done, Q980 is 75.53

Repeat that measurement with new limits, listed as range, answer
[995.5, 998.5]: 67.73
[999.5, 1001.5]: 78.6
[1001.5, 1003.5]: 92.94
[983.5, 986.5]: 61.46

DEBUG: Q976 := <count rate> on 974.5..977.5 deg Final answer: 108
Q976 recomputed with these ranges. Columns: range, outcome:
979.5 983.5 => 81.5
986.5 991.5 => 59.6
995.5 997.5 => 69.2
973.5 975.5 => 116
